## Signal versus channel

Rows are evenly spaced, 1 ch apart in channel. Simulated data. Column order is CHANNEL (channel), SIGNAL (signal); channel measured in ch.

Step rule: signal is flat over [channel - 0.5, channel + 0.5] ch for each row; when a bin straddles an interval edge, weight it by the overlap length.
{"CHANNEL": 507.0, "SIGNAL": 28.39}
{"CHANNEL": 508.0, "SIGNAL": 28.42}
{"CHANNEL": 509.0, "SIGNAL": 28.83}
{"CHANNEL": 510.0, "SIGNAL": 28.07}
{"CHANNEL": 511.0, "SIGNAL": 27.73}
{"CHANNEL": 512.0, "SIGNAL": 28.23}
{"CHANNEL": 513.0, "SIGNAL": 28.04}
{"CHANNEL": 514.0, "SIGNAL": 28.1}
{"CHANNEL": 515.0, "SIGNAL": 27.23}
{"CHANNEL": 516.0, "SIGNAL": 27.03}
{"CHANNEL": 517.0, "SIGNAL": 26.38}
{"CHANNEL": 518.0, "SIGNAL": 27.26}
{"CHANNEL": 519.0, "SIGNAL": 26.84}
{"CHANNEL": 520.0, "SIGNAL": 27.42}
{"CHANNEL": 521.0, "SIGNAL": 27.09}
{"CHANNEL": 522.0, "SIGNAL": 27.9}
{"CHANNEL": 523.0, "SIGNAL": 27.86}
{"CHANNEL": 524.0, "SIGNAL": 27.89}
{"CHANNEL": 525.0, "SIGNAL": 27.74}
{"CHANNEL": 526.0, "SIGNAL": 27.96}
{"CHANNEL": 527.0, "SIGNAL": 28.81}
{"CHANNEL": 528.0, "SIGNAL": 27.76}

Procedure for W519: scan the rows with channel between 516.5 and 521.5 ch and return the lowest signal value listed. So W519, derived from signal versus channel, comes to 26.38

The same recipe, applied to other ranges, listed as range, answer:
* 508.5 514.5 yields 27.73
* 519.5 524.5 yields 27.09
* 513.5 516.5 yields 27.03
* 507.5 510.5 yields 28.07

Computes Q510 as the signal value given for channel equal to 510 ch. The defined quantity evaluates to 28.07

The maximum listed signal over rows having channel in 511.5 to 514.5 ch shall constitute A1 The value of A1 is 28.23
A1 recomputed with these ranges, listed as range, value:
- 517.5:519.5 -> 27.26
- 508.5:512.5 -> 28.83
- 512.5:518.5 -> 28.1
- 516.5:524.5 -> 27.9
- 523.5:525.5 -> 27.89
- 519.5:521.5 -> 27.42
